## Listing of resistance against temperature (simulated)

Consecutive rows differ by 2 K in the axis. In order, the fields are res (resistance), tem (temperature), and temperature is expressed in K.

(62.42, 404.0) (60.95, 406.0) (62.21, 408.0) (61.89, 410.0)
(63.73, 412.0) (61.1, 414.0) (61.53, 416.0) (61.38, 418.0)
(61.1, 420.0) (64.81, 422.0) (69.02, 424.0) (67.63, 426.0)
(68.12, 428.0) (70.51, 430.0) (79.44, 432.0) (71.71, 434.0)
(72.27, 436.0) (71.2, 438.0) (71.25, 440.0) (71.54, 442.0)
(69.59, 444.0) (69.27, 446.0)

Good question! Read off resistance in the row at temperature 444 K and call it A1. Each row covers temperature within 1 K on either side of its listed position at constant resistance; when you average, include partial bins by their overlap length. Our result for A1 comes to 69.59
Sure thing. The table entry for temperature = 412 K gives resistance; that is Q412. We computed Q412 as 63.73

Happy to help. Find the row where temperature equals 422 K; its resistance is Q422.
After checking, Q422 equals 64.81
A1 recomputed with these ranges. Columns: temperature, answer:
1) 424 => 69.02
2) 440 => 71.25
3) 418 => 61.38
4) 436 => 72.27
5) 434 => 71.71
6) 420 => 61.1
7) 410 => 61.89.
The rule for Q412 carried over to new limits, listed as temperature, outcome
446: 69.27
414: 61.1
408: 62.21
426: 67.63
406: 60.95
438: 71.2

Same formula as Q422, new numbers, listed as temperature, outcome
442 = 71.54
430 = 70.51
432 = 79.44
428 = 68.12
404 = 62.42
